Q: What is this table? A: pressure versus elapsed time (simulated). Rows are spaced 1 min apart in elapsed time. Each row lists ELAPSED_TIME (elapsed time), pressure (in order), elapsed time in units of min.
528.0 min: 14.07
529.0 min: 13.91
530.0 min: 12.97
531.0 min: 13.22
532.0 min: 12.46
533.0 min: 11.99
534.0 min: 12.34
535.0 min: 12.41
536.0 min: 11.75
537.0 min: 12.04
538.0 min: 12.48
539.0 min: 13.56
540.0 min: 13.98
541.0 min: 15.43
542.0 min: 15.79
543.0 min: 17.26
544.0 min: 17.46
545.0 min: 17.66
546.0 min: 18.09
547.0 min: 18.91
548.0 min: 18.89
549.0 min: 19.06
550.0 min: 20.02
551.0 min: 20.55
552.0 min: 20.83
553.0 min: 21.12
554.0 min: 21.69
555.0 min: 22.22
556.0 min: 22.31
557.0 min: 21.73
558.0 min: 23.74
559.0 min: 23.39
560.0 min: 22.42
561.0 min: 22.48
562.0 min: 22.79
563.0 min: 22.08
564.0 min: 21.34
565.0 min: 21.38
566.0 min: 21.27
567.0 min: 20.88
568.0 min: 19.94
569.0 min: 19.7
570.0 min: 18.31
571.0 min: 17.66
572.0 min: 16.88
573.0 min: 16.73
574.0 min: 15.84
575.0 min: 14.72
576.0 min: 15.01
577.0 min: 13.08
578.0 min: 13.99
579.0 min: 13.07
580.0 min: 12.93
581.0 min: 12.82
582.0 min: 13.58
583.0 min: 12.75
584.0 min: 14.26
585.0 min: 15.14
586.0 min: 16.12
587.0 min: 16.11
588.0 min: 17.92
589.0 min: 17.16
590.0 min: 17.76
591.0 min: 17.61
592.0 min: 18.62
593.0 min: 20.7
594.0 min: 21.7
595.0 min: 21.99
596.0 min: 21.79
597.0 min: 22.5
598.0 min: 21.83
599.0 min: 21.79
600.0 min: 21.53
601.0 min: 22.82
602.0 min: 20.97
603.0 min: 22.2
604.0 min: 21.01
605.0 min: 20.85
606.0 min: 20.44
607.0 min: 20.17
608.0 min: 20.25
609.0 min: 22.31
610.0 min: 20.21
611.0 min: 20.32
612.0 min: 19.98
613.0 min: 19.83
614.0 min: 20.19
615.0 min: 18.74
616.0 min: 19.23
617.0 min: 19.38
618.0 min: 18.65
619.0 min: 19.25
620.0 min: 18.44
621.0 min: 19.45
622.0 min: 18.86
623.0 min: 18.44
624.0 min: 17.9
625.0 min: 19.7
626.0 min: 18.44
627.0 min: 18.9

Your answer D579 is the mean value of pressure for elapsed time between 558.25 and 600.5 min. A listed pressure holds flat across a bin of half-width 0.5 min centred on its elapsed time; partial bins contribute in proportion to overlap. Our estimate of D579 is 18.4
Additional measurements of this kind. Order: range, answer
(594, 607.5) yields 21.5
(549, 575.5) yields 20.4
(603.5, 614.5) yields 20.5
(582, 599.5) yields 18.4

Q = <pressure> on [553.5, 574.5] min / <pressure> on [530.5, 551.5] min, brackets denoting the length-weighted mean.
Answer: 1.3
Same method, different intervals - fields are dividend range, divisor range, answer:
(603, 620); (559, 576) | 1.02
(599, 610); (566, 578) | 1.23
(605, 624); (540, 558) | 1.02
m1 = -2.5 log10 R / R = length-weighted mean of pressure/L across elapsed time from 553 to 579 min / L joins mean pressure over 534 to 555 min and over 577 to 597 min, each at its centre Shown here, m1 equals -0.16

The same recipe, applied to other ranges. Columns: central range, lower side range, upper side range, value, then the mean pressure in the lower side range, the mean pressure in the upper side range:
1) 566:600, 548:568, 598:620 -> 0.20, 21.5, 20.5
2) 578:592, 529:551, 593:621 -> 0.23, 15.2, 20.7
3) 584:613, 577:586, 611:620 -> -0.20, 13.7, 19.4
